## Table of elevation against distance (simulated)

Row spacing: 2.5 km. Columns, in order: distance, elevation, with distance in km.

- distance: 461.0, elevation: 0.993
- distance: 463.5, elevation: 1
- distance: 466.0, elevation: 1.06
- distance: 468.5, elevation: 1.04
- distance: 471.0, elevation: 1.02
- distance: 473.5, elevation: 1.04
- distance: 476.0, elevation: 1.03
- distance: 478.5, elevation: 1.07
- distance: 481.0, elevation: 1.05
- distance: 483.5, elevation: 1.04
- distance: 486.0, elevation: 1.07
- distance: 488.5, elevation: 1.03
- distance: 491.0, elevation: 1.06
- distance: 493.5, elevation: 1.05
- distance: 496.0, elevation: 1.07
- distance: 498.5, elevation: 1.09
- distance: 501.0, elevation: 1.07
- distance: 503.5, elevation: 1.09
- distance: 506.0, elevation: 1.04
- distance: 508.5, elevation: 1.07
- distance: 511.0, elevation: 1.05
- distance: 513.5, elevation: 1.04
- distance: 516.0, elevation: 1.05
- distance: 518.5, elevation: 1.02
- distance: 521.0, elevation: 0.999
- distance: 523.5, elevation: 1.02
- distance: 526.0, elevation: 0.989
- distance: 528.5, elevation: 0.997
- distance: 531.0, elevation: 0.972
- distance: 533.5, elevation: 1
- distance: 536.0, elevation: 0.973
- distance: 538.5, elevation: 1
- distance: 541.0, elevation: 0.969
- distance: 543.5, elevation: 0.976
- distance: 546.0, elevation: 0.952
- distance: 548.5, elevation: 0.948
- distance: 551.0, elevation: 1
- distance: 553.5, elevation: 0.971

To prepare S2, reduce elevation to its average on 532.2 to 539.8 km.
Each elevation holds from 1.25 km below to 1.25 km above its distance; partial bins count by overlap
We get 0.991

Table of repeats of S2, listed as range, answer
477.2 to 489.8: 1.05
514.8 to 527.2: 1.02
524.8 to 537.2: 0.986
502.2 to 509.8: 1.07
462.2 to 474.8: 1.03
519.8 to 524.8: 1.01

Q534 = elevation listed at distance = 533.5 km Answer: 1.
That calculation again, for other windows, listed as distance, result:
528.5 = 0.997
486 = 1.07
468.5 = 1.04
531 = 0.972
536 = 0.973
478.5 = 1.07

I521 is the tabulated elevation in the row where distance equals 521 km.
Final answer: 0.999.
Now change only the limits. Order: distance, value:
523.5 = 1.02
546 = 0.952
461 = 0.993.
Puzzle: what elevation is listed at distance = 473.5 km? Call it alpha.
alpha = 1.04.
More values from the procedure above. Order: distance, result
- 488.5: 1.03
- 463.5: 1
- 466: 1.06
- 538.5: 1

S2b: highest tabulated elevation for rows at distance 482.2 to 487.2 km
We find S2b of 1.07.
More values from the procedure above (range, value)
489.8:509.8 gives 1.09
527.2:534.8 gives 1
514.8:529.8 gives 1.05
